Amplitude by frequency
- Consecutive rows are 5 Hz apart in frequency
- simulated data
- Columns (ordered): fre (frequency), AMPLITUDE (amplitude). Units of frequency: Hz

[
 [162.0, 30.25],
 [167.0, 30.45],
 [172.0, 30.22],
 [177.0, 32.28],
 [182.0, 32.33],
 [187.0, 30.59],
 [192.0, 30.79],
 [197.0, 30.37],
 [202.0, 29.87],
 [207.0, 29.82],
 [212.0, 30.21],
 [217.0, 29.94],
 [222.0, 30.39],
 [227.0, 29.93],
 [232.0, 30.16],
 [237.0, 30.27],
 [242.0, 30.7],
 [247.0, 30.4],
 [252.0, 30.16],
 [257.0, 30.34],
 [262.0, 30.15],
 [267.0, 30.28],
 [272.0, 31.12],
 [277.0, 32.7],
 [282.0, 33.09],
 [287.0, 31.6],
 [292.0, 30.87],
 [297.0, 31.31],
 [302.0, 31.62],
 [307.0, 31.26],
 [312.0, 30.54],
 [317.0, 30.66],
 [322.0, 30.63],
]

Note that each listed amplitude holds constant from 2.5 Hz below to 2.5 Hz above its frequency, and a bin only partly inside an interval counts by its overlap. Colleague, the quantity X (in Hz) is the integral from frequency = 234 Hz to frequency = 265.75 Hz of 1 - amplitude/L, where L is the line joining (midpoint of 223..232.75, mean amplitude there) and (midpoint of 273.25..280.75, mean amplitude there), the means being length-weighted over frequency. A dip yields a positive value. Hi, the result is 0.8 Hz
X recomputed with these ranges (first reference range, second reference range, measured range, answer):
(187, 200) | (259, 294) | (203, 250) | 1.1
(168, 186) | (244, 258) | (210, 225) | 0.3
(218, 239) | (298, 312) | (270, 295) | -0.8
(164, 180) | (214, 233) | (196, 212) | 0.2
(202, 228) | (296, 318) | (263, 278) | -0.2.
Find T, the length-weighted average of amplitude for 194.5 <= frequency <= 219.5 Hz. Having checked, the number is 30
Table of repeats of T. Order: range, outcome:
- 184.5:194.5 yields 30.7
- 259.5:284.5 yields 31.5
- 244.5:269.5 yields 30.3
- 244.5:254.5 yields 30.3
